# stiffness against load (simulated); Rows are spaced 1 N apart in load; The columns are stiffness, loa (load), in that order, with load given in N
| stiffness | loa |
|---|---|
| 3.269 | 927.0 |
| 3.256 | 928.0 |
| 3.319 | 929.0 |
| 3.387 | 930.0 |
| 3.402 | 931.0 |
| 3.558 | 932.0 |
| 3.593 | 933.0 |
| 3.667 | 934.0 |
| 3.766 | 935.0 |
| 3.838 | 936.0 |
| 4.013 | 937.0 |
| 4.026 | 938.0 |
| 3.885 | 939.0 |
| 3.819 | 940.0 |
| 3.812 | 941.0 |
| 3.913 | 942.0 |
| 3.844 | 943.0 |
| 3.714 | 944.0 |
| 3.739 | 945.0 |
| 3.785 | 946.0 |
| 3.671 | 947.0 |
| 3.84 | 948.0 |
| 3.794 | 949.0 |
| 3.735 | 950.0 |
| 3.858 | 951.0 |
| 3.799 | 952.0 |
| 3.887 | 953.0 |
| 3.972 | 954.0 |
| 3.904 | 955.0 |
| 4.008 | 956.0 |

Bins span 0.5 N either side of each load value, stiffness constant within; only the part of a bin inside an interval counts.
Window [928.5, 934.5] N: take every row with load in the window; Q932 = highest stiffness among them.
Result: 3.667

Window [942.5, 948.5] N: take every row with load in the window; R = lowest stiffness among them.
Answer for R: 3.671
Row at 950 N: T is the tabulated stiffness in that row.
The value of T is 3.735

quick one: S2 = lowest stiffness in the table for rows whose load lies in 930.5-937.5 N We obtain 3.402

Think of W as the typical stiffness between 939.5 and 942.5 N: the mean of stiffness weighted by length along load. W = 3.85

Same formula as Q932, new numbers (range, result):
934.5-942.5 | 4.026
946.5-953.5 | 3.887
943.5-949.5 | 3.84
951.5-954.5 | 3.972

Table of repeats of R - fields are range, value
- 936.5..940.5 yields 3.819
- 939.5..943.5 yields 3.812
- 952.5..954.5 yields 3.887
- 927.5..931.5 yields 3.256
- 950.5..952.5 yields 3.799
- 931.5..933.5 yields 3.558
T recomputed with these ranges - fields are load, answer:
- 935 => 3.766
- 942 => 3.913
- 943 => 3.844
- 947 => 3.671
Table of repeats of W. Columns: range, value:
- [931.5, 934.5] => 3.61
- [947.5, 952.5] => 3.81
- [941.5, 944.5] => 3.82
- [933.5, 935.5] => 3.72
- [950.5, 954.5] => 3.88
